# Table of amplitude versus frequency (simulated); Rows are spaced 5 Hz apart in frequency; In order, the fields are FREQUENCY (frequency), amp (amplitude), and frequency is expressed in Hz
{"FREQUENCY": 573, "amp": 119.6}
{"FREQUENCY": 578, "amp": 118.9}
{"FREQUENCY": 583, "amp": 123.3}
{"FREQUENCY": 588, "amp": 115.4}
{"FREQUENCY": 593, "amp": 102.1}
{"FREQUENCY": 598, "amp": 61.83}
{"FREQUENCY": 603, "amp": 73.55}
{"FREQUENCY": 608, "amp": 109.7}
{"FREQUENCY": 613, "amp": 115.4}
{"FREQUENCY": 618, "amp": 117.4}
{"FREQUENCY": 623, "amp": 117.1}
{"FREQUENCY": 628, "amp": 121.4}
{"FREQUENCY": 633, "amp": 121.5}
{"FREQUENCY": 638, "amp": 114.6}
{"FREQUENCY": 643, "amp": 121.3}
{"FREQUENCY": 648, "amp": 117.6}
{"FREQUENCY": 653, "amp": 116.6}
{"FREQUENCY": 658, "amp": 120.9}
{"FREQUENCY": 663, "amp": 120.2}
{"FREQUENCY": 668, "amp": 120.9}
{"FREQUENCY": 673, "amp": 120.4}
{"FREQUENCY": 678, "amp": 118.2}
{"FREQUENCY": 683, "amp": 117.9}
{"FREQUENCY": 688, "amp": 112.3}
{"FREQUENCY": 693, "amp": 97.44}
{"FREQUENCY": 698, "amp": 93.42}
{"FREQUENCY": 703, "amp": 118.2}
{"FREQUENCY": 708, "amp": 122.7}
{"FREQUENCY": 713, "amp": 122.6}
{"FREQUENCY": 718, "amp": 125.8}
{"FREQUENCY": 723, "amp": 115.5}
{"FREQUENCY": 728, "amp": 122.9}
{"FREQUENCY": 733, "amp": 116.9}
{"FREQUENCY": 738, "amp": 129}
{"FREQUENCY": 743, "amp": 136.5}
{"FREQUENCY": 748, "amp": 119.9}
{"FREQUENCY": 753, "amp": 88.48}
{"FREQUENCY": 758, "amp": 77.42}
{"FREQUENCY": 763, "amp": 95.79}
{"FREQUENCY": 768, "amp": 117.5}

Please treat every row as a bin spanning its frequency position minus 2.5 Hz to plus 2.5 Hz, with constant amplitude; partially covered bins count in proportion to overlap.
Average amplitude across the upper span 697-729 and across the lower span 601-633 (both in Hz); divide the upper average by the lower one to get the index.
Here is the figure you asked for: 1.07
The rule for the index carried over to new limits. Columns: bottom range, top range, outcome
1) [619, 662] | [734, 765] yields 0.91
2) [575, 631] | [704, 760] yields 1.09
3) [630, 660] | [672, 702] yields 0.92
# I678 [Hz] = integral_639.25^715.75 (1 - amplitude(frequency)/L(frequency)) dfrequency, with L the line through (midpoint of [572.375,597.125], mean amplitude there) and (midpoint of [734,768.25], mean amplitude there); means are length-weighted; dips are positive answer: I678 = -3.95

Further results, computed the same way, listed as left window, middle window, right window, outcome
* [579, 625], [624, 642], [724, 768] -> -2.27 Hz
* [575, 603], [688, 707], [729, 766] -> 0.27 Hz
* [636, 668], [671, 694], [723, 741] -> 1.14 Hz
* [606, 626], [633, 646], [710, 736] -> -0.24 Hz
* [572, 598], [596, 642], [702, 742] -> 2.74 Hz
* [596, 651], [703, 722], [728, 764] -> -2.10 Hz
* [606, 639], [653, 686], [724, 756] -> -0.56 Hz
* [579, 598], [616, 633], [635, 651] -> -0.71 Hz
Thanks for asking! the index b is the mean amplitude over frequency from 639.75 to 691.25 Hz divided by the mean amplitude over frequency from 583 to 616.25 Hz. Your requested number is 1.20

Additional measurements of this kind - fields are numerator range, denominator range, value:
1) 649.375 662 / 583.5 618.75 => 1.19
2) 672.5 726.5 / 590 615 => 1.24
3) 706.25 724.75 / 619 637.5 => 1.02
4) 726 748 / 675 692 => 1.10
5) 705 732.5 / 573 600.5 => 1.15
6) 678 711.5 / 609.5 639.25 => 0.94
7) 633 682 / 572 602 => 1.14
